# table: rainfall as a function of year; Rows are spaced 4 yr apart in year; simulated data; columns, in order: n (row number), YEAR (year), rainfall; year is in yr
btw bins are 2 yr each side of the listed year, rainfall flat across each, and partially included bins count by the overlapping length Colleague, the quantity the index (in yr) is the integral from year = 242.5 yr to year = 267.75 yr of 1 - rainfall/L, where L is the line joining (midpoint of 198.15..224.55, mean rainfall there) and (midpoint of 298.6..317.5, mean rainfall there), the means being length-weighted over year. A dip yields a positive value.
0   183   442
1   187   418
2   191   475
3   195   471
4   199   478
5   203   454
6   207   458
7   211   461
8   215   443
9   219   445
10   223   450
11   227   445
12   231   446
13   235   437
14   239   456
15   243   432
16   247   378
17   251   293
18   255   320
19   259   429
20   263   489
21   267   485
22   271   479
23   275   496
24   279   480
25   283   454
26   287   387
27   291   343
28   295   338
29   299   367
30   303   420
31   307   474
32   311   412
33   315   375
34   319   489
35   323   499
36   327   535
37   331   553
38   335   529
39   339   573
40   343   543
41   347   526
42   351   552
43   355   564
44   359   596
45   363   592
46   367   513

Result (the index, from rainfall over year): 2.2 yr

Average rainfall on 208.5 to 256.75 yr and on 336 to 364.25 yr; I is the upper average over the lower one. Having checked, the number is 1.34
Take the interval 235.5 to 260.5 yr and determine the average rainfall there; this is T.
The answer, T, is 387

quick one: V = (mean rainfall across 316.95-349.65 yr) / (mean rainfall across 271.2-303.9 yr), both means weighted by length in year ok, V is 1.28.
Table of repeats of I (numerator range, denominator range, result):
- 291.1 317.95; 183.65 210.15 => 0.87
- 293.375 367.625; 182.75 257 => 1.15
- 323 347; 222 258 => 1.33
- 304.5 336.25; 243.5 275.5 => 1.15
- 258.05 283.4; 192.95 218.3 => 1.04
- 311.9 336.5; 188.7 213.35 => 1.06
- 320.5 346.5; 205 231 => 1.19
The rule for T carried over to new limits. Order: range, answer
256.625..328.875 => 441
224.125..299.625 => 420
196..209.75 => 464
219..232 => 447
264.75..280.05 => 485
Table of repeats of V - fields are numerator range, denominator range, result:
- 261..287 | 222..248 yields 1.08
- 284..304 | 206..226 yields 0.83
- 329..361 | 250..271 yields 1.33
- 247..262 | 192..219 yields 0.78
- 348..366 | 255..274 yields 1.25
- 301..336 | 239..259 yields 1.27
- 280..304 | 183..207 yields 0.85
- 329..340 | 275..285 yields 1.16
